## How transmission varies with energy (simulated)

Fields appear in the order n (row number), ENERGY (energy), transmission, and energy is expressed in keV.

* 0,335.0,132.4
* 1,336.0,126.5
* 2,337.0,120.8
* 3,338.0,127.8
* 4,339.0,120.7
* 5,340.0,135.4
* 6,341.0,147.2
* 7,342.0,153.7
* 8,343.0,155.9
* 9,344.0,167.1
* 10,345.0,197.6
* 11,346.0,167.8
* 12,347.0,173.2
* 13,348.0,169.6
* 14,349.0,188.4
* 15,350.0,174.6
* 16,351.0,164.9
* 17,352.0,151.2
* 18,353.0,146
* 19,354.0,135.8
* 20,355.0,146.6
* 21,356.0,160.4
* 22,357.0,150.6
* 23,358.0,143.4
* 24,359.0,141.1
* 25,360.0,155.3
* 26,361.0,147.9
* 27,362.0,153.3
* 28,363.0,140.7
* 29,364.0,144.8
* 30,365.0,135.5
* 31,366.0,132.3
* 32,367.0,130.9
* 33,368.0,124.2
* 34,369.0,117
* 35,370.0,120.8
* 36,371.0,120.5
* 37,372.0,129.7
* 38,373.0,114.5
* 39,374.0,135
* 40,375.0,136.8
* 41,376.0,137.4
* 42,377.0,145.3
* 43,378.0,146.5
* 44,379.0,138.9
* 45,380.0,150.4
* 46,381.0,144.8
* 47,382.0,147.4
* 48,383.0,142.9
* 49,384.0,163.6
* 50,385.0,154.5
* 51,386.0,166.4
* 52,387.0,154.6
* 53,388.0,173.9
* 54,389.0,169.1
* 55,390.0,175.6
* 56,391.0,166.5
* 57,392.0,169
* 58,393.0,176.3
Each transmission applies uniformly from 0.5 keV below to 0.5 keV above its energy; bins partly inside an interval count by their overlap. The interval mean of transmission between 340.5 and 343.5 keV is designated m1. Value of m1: 152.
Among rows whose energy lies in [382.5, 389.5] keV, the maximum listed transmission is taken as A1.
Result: 173.9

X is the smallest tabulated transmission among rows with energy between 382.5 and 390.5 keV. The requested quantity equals 142.9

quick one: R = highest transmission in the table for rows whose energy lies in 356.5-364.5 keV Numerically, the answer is 155.3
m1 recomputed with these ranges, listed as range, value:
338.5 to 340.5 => 128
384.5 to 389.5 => 164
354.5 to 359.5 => 148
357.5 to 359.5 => 142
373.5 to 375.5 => 136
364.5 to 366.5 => 134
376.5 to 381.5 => 145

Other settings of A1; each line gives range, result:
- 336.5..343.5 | 155.9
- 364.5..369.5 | 135.5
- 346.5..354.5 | 188.4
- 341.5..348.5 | 197.6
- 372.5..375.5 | 136.8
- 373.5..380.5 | 150.4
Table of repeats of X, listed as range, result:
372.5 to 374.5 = 114.5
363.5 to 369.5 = 117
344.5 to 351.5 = 164.9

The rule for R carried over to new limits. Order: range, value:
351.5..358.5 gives 160.4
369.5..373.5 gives 129.7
